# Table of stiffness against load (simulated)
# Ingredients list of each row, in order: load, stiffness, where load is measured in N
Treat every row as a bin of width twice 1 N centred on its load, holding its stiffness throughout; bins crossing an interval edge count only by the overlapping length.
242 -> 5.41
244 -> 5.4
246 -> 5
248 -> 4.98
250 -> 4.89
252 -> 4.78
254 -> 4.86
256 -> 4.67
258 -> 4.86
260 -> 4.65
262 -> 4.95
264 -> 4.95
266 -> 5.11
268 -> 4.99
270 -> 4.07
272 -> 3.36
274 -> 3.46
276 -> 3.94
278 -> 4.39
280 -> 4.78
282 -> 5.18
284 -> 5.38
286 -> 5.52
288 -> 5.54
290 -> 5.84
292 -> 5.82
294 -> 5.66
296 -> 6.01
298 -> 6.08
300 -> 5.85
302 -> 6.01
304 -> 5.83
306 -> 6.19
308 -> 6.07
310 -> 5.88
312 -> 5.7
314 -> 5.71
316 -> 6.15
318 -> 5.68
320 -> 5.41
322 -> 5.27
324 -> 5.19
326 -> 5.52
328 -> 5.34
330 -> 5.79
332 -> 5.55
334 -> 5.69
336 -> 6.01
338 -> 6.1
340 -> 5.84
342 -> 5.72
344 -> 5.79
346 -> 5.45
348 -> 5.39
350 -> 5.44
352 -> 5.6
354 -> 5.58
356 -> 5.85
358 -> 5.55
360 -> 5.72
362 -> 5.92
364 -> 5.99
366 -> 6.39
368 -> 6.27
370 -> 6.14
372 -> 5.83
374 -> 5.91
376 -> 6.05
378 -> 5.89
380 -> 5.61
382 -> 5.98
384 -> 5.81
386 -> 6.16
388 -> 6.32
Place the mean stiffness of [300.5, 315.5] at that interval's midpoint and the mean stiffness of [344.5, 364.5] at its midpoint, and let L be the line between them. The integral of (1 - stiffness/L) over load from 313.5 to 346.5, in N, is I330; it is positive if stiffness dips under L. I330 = 0.7 N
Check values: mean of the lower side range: 5.92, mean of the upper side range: 5.64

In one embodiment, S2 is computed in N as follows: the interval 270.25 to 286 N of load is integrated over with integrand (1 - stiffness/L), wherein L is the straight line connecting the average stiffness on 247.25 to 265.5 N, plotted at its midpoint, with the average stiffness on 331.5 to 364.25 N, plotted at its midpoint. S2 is 2.0 N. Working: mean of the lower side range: 4.85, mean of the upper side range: 5.71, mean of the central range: 4.42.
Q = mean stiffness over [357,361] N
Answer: 5.63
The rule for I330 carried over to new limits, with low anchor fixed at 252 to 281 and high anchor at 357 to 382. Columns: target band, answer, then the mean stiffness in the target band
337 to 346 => -0.4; 5.82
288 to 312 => -4.5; 5.91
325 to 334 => -0.3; 5.57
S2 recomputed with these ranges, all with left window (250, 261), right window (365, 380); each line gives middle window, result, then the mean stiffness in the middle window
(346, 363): 0.7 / 5.62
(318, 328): 0.2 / 5.38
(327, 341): -0.3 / 5.76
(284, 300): -1.8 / 5.76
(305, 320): -1.4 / 5.88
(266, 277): 1.9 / 4.07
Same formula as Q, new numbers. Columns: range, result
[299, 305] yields 5.9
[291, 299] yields 5.89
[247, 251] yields 4.94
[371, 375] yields 5.87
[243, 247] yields 5.2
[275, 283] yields 4.57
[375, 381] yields 5.85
